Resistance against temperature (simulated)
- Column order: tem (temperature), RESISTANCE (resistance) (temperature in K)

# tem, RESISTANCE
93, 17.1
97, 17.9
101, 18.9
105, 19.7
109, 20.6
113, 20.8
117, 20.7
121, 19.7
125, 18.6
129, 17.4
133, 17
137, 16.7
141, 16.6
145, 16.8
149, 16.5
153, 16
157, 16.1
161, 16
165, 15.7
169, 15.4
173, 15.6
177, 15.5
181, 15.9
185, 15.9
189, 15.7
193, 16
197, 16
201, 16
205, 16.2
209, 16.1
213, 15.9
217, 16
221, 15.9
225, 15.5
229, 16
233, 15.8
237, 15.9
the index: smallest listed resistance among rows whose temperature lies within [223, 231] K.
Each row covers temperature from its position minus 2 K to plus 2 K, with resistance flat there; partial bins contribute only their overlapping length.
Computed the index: 15.5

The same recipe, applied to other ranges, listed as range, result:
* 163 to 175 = 15.4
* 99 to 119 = 18.9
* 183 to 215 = 15.7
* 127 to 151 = 16.5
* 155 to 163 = 16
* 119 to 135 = 17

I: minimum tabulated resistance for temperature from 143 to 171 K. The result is 15.4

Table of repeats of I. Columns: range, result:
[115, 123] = 19.7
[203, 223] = 15.9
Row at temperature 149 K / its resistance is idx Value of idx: 16.5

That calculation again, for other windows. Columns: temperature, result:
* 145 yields 16.8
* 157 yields 16.1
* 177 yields 15.5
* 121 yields 19.7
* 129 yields 17.4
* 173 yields 15.6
